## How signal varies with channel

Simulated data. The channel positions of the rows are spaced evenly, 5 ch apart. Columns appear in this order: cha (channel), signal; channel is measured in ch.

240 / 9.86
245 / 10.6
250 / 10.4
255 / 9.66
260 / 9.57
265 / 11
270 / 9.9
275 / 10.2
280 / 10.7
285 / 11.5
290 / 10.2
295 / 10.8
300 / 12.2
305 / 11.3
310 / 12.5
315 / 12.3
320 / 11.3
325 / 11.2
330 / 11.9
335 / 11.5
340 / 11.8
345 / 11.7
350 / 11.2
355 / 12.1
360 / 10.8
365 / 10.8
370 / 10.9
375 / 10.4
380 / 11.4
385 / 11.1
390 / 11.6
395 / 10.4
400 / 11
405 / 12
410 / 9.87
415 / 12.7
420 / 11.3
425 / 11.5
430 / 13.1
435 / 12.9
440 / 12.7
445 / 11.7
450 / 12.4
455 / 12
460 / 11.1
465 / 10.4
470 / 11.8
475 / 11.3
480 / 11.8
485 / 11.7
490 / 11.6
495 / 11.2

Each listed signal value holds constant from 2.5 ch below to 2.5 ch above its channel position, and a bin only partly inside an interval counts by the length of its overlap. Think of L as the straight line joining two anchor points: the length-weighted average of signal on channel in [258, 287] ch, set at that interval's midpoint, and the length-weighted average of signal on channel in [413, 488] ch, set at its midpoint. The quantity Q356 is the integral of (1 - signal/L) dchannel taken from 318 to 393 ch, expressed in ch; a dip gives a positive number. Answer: -1.2 ch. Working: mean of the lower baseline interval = 10.5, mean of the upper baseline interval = 11.9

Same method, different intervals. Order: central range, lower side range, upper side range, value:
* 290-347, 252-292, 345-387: -4.7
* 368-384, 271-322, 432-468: 0.9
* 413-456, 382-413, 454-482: -4.1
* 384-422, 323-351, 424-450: 2.8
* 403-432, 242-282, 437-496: -1.0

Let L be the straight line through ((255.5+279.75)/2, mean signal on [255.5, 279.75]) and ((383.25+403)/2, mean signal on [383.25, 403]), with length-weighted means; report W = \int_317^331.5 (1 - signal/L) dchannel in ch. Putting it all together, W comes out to -1.2 ch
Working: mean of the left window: 10.2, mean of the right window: 11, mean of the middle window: 11.5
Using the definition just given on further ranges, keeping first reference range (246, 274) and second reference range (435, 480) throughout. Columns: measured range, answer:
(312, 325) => -1.3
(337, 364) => -1.5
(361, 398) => 0.6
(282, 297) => -0.7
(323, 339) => -1.3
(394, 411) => 0.5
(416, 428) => -0.2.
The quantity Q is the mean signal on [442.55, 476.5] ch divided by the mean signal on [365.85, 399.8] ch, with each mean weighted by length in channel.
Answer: 1.05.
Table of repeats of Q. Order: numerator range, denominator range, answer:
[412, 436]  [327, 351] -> 1.05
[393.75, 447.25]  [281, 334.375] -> 1.02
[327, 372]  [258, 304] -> 1.07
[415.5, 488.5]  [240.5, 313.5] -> 1.10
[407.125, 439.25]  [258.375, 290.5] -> 1.14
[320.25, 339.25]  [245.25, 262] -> 1.15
